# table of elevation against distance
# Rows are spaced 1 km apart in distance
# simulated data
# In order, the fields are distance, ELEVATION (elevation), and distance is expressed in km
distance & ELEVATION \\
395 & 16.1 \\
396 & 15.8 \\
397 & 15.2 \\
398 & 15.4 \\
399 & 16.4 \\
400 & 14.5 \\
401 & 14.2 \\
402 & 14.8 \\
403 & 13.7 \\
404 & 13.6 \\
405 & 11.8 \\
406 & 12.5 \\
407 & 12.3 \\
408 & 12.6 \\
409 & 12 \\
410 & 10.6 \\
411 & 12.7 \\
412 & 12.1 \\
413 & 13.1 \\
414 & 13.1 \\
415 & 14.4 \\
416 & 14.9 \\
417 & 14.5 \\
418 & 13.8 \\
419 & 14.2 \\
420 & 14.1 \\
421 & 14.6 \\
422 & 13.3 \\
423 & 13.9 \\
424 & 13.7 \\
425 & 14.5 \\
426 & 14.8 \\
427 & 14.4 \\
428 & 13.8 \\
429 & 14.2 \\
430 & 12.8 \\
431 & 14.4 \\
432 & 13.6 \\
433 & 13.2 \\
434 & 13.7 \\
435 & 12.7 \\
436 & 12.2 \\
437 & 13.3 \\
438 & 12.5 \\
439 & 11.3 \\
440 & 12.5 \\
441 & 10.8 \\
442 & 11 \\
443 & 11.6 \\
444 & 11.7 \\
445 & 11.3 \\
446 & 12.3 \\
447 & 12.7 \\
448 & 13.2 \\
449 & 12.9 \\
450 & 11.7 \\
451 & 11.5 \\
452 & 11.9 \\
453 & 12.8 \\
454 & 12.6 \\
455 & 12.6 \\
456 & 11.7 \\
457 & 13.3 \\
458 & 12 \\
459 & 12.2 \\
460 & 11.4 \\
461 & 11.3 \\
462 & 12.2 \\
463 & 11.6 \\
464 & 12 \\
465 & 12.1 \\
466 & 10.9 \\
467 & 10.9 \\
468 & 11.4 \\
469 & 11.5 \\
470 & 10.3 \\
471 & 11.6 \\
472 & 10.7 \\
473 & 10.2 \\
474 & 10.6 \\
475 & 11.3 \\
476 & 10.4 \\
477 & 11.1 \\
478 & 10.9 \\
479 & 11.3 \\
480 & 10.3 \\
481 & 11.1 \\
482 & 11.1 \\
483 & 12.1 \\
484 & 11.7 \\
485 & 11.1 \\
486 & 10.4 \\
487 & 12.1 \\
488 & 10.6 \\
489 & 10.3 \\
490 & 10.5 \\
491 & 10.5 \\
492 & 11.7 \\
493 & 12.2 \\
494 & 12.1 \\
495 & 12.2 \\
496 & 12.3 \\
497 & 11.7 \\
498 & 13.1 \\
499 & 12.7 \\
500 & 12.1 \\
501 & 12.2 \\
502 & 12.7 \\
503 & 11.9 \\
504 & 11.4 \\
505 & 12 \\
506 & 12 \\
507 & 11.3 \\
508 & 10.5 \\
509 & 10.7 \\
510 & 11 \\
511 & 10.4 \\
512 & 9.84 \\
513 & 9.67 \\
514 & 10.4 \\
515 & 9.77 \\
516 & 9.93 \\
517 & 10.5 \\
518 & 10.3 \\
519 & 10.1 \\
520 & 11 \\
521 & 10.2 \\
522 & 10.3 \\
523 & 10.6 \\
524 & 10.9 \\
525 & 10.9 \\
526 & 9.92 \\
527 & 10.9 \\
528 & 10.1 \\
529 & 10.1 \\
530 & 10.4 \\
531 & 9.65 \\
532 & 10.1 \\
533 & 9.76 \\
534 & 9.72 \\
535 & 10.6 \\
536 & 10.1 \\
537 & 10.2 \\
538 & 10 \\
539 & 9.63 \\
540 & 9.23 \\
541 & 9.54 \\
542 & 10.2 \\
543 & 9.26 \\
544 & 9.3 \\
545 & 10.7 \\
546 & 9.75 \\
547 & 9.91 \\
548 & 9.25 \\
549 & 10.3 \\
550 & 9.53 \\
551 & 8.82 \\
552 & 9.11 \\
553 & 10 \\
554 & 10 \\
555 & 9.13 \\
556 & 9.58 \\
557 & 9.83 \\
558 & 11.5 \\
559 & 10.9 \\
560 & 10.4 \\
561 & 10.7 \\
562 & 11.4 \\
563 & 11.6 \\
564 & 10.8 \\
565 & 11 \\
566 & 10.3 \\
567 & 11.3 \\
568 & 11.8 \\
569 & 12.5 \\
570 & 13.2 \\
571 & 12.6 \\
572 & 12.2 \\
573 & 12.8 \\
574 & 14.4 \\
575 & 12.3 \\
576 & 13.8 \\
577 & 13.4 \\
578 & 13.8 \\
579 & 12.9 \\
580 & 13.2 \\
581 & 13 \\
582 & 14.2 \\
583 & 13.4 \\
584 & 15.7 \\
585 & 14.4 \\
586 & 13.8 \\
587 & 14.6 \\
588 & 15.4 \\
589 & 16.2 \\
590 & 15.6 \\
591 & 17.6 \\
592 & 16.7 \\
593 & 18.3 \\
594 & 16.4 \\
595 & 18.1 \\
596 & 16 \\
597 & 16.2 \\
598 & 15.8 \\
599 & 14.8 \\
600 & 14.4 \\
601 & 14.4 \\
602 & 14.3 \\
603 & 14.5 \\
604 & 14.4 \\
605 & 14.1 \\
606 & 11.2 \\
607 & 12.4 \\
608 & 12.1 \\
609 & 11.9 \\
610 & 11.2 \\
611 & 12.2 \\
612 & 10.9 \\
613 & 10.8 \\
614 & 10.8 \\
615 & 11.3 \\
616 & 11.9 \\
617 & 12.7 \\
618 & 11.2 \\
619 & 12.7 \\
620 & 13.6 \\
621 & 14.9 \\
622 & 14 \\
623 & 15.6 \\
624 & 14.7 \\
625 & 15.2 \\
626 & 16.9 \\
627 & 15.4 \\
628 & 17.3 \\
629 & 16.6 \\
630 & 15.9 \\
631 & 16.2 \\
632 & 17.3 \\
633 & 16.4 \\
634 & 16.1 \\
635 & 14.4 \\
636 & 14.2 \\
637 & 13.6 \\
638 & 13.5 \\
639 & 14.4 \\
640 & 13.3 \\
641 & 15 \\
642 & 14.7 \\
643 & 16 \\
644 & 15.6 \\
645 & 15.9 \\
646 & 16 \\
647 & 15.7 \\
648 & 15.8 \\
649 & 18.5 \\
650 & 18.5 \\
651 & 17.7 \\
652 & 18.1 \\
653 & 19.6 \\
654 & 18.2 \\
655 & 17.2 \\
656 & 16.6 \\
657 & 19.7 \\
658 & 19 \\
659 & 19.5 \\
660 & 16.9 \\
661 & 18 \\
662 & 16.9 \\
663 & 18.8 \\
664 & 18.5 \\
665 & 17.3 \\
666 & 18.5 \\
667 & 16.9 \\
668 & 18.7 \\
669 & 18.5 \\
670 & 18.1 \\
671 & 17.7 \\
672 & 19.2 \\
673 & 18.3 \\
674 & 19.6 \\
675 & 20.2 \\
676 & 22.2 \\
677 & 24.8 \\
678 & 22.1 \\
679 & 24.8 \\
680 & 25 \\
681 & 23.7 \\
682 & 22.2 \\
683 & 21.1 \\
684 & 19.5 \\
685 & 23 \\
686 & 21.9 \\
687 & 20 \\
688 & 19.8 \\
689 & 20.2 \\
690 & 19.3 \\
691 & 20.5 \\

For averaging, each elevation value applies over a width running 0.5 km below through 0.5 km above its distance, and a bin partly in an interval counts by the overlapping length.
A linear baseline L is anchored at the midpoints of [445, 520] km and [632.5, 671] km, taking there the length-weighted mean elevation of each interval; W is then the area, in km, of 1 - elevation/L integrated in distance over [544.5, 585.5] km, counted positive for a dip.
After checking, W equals 7.3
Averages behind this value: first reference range 11.4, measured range 11.6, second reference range 16.9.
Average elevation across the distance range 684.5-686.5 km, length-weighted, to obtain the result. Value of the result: 22.4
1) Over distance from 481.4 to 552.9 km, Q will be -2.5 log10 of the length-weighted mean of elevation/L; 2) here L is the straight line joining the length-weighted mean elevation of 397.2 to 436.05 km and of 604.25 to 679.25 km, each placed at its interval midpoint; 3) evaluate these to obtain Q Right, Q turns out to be 0.35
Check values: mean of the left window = 13.6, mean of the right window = 16.1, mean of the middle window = 10.7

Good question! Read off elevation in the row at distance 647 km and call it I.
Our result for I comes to 15.7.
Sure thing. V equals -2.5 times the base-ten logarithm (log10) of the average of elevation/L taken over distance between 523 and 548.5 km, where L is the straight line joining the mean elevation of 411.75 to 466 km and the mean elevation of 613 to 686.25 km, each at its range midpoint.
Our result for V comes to 0.426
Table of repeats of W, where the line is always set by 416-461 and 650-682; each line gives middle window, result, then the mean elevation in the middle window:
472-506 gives 6.9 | 11.4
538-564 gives 9.9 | 10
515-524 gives 2.9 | 10.4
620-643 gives 4.0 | 15.2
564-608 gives 7.9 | 14.1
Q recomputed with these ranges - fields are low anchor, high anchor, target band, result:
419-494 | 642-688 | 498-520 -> 0.24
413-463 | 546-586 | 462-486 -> 0.13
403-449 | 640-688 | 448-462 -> 0.13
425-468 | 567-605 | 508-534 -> 0.30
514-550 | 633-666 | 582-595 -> -0.18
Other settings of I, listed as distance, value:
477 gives 11.1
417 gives 14.5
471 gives 11.6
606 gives 11.2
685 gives 23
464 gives 12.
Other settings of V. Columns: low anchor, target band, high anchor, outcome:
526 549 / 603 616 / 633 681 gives 0.22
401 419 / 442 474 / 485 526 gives 0.03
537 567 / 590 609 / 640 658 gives -0.13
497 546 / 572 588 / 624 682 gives 0.00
